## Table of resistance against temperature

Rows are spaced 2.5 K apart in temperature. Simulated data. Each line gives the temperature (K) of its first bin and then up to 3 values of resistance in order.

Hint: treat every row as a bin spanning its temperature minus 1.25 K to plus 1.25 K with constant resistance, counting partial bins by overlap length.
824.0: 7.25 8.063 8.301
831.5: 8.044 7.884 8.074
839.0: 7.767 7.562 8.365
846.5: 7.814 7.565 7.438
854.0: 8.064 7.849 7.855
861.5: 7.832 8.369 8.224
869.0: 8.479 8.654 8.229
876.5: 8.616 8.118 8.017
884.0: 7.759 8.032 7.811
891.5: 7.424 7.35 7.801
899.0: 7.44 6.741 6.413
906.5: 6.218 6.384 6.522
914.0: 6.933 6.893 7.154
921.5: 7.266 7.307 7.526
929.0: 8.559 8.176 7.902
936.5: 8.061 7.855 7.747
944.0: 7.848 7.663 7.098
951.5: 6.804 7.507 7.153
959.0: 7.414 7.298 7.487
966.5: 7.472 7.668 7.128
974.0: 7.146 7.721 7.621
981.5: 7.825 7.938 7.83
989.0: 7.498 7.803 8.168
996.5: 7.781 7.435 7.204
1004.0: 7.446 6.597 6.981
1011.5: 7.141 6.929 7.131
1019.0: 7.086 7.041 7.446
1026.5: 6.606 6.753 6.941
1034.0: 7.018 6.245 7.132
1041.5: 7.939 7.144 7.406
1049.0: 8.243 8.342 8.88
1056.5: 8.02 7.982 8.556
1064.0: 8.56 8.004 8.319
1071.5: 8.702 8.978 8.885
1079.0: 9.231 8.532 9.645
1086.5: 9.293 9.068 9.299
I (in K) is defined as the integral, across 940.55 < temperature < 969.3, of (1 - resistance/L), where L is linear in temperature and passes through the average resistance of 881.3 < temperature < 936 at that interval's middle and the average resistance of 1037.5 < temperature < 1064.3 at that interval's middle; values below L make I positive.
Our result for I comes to 0.5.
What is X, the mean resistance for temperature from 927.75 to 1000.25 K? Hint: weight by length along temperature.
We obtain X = 7.64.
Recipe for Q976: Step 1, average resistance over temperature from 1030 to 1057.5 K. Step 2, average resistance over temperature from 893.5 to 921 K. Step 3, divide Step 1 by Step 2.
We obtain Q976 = 1.1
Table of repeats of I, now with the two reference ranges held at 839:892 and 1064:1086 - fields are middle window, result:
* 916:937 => 1.5 K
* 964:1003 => 3.9 K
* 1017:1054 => 5.8 K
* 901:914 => 2.7 K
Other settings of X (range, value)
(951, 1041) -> 7.3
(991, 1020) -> 7.3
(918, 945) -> 7.77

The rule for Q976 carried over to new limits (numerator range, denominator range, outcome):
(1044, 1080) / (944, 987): 1.12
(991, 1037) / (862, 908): 0.92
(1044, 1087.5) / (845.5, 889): 1.06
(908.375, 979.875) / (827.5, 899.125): 0.93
